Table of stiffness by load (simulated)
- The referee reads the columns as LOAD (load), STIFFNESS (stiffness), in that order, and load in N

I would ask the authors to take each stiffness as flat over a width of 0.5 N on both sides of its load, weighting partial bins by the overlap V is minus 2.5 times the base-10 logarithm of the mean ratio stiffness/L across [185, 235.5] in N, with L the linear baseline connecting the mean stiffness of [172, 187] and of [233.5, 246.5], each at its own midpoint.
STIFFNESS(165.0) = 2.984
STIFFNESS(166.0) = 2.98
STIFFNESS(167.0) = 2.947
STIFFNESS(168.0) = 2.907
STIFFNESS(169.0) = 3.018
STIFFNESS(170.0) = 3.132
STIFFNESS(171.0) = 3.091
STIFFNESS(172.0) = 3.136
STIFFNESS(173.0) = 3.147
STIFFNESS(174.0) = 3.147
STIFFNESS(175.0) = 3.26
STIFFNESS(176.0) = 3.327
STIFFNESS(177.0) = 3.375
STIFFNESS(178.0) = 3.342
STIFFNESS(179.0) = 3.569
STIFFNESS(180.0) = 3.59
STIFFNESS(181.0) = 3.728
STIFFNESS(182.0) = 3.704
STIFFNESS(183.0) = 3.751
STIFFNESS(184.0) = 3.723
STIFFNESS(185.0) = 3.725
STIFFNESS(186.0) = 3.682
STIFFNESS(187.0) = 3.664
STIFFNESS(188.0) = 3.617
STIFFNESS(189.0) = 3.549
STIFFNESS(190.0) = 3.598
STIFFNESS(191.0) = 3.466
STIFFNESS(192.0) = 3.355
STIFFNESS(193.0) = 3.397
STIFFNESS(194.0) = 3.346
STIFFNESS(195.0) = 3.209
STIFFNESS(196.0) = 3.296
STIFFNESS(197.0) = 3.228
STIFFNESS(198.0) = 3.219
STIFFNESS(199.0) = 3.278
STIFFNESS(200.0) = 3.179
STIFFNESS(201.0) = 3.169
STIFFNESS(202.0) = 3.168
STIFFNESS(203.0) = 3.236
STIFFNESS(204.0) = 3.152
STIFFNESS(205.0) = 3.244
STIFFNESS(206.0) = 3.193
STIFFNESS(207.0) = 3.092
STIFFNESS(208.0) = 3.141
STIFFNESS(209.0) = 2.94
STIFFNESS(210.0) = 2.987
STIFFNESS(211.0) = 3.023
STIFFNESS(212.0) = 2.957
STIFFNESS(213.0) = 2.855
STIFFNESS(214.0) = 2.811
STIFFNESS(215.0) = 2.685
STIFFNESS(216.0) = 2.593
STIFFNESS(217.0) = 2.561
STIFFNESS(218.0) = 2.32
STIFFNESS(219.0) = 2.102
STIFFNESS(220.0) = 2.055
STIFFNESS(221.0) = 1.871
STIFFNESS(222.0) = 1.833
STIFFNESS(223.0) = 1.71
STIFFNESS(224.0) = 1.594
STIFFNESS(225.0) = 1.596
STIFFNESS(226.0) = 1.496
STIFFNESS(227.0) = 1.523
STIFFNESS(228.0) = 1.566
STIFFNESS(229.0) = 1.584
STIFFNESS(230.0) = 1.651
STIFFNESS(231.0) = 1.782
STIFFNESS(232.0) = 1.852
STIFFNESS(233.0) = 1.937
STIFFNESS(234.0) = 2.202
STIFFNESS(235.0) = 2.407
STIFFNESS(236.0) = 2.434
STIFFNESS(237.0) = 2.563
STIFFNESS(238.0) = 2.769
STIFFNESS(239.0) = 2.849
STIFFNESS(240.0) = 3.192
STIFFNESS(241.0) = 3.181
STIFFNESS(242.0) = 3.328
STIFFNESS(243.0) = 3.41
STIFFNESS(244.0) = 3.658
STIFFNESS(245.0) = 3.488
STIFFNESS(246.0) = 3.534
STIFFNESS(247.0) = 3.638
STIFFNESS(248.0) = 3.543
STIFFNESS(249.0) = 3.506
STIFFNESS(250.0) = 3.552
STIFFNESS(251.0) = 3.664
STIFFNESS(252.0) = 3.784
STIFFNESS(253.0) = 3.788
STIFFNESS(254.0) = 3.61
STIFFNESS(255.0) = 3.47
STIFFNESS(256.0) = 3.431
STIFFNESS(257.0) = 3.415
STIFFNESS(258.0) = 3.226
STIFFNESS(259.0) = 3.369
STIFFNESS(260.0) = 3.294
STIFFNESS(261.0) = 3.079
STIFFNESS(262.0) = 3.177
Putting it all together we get 0.20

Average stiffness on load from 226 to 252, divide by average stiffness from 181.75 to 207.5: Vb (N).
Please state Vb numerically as 0.81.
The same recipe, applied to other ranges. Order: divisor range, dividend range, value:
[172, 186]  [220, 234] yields 0.49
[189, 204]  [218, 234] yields 0.54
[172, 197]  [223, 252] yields 0.76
